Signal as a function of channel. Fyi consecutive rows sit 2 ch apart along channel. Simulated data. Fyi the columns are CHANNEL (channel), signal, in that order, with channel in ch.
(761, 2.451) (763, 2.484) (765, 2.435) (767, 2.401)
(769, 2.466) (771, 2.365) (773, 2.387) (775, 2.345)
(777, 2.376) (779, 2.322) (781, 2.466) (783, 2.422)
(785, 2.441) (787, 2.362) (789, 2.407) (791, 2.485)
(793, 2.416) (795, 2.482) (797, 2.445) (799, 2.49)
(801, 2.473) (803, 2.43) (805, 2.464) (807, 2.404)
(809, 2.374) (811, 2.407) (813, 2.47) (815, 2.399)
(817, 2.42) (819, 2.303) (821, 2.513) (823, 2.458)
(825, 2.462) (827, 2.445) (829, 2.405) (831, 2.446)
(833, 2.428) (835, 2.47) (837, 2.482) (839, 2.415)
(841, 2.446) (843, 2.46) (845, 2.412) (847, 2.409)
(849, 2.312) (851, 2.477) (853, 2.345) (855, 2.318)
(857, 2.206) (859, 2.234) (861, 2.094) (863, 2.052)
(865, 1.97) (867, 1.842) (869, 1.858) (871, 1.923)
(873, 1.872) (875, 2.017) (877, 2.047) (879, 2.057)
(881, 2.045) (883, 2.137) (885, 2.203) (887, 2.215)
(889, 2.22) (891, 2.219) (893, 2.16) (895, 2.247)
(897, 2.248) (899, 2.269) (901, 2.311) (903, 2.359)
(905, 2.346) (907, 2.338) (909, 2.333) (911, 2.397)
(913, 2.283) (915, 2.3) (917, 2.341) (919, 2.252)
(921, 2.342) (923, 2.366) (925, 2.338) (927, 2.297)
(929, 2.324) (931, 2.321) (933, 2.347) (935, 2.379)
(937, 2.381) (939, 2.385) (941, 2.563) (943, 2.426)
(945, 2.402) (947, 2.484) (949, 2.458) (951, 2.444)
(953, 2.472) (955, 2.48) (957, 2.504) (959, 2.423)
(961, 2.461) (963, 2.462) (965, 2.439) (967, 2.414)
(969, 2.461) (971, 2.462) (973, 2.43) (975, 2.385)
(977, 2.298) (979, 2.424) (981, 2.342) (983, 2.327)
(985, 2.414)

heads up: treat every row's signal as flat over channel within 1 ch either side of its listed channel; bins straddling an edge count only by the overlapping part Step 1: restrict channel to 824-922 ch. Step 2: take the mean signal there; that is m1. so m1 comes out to 2.25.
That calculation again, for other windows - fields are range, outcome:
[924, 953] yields 2.4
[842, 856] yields 2.39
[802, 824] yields 2.42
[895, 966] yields 2.38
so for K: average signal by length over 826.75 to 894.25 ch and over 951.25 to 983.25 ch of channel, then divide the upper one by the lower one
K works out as 1.09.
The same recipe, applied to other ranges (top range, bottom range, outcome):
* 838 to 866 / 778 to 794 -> 0.95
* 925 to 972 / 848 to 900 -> 1.13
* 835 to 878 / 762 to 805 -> 0.91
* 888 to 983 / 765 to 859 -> 0.98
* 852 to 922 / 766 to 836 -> 0.90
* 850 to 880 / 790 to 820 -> 0.86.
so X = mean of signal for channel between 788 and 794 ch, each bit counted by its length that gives 2.44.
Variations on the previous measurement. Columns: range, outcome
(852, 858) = 2.29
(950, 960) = 2.46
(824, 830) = 2.44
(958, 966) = 2.45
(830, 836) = 2.45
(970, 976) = 2.43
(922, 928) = 2.33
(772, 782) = 2.38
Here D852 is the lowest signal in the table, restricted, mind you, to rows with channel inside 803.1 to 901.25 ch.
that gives 1.842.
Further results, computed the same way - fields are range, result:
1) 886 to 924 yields 2.16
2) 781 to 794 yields 2.362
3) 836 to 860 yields 2.206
